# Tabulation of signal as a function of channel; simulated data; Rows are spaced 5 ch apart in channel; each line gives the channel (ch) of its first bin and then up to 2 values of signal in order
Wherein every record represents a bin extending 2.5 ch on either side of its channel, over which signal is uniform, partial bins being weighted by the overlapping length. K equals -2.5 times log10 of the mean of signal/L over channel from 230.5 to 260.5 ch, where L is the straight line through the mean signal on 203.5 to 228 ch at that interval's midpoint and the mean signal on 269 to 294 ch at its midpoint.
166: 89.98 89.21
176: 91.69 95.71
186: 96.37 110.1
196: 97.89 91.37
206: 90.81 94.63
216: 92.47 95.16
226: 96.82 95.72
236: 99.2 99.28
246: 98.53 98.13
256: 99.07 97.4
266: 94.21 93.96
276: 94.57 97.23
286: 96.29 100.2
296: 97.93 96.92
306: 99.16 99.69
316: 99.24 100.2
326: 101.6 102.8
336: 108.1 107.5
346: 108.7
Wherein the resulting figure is -0.04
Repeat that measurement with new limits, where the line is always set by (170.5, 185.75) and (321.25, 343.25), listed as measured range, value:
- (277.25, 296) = 0.04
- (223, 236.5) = 0.00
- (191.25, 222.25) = 0.00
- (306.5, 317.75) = 0.04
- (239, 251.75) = -0.01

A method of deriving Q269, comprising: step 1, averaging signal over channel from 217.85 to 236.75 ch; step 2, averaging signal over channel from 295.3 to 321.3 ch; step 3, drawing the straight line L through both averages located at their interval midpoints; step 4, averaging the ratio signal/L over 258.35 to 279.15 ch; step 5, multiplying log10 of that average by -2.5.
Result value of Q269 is 0.03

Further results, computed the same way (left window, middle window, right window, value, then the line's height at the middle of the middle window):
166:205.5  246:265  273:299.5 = -0.01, 96.6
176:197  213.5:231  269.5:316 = 0.04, 98.6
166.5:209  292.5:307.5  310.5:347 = 0.04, 102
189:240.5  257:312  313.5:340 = 0.04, 100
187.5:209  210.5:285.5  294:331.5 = 0.02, 98.3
